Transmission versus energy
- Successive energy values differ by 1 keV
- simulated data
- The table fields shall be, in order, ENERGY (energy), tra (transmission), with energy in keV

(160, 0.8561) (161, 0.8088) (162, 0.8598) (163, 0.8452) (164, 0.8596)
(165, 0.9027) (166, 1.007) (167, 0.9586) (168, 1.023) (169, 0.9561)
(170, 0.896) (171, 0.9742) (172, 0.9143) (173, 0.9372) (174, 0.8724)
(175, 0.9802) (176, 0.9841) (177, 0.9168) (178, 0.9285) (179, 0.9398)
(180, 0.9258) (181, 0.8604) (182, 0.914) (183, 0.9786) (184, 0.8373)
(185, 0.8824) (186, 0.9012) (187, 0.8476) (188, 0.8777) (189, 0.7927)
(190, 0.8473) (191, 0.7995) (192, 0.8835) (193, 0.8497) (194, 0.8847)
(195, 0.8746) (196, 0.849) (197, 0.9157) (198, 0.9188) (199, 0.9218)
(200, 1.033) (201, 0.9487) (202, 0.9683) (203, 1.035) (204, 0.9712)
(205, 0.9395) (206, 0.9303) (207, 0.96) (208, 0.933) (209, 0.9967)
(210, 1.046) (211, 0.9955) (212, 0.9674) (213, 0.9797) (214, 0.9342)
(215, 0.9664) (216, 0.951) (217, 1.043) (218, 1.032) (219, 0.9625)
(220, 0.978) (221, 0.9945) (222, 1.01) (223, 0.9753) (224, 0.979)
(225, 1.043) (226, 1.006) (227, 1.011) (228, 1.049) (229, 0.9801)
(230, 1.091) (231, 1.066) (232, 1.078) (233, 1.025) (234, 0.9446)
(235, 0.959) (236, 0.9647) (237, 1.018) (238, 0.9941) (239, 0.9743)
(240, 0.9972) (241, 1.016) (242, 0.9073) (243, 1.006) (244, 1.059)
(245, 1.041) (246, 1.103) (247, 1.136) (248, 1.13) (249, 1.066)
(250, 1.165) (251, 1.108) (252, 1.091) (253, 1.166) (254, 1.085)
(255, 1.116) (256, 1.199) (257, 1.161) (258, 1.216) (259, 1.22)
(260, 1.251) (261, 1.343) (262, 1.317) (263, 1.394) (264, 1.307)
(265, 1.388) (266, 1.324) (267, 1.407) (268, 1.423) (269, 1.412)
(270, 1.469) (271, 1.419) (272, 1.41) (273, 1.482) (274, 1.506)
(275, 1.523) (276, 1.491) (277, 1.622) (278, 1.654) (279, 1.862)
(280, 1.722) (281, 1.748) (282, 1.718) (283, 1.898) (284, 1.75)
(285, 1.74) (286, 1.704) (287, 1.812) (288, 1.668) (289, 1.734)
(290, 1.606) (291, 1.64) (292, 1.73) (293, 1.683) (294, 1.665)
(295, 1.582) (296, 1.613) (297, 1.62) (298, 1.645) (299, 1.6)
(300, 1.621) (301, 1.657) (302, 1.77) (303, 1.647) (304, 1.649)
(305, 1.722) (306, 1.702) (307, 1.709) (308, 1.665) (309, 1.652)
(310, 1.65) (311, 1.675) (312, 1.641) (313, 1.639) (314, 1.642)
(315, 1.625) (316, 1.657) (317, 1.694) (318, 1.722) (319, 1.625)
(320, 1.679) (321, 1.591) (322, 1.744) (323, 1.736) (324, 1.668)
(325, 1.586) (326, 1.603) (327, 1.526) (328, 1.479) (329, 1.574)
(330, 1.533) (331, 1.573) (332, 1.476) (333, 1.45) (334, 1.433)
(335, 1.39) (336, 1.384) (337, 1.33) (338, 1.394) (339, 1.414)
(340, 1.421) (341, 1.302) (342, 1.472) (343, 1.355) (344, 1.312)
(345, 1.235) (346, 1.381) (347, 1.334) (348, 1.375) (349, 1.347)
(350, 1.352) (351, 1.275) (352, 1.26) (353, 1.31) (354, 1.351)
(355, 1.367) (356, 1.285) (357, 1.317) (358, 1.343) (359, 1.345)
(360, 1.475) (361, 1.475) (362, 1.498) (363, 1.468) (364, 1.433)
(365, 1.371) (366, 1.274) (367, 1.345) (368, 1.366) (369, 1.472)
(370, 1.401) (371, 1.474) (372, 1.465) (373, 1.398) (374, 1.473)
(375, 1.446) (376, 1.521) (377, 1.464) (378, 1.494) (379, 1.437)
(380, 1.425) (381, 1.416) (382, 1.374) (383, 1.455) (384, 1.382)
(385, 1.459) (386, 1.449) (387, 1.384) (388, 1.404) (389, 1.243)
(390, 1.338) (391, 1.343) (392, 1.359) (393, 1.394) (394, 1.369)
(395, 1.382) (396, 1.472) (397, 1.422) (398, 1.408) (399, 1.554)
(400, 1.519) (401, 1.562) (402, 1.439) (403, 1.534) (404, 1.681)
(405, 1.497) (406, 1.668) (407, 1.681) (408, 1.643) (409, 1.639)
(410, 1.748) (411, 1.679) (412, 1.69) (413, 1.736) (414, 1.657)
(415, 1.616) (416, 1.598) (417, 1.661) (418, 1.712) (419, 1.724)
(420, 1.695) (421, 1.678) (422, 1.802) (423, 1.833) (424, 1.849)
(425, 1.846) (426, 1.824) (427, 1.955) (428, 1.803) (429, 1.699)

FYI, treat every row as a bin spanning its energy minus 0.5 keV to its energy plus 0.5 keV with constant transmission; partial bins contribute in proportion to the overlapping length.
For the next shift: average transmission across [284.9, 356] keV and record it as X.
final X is 1.55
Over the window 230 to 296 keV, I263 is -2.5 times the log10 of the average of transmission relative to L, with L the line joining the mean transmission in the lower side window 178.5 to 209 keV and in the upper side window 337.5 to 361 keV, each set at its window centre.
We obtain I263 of -0.20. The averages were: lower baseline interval 0.909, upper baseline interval 1.35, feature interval 1.34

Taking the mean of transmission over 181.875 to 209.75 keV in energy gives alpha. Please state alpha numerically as 0.912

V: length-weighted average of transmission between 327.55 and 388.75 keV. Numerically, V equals 1.4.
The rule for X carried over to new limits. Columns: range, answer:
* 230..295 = 1.34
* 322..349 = 1.45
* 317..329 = 1.63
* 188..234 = 0.964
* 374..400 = 1.42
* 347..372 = 1.38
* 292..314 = 1.66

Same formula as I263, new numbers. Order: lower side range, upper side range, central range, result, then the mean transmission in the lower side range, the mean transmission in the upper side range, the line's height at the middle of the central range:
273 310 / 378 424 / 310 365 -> 0.101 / 1.67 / 1.54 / 1.62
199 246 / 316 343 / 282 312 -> -0.227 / 0.995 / 1.53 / 1.37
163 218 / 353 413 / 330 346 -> -0.054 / 0.93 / 1.45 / 1.33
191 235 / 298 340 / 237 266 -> 0.056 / 0.973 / 1.6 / 1.2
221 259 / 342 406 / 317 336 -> -0.224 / 1.05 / 1.41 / 1.28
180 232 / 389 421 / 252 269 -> -0.137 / 0.95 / 1.56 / 1.12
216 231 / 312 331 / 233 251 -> 0.098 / 1.01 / 1.63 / 1.13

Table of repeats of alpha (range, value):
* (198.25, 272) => 1.09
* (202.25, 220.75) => 0.979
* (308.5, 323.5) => 1.66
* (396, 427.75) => 1.66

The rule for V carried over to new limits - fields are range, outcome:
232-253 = 1.04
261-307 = 1.6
